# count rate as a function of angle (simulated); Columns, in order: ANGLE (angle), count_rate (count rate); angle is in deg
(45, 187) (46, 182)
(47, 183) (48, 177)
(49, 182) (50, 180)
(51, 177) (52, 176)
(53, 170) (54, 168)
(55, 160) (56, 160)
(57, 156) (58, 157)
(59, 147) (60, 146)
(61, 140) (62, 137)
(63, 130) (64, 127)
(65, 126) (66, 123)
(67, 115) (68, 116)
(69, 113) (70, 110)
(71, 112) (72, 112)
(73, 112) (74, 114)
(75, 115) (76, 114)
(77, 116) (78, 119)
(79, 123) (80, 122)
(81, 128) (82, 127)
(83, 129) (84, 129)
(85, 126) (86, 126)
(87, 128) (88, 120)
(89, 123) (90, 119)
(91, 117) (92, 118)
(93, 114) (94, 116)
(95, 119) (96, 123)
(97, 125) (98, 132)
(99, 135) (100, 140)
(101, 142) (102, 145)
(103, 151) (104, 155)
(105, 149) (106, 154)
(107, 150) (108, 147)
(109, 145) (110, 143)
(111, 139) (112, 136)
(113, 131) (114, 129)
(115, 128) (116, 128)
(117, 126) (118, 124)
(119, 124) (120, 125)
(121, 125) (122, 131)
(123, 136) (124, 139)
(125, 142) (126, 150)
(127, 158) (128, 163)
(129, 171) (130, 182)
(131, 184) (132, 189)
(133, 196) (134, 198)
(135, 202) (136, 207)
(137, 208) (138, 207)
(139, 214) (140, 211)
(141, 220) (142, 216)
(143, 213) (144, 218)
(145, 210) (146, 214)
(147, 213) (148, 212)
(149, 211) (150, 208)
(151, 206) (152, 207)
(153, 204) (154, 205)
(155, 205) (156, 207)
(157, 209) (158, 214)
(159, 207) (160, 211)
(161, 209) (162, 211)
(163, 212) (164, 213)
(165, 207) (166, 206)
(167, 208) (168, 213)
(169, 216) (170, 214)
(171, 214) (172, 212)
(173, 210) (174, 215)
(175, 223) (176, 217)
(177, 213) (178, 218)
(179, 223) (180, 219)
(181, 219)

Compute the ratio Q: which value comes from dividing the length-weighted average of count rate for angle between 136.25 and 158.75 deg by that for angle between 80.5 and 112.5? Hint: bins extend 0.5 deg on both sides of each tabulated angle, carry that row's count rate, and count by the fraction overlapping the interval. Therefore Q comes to 1.6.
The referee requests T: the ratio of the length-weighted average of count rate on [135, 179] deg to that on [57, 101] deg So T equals 1.69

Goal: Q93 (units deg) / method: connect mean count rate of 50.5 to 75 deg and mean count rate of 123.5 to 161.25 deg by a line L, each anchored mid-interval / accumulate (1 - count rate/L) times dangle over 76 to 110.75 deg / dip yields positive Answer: 6.5 deg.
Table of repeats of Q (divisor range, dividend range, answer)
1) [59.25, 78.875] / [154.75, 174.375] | 1.74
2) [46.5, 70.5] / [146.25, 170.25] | 1.41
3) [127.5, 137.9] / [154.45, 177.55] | 1.11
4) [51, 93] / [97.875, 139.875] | 1.19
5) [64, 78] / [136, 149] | 1.84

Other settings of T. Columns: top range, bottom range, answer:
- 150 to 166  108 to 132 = 1.46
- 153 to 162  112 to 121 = 1.64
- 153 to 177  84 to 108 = 1.60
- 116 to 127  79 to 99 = 1.08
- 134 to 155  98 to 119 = 1.51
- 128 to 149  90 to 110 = 1.50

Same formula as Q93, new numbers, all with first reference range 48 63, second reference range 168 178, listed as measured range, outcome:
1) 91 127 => 9.8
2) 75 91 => 4.7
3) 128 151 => -0.5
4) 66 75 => 2.9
